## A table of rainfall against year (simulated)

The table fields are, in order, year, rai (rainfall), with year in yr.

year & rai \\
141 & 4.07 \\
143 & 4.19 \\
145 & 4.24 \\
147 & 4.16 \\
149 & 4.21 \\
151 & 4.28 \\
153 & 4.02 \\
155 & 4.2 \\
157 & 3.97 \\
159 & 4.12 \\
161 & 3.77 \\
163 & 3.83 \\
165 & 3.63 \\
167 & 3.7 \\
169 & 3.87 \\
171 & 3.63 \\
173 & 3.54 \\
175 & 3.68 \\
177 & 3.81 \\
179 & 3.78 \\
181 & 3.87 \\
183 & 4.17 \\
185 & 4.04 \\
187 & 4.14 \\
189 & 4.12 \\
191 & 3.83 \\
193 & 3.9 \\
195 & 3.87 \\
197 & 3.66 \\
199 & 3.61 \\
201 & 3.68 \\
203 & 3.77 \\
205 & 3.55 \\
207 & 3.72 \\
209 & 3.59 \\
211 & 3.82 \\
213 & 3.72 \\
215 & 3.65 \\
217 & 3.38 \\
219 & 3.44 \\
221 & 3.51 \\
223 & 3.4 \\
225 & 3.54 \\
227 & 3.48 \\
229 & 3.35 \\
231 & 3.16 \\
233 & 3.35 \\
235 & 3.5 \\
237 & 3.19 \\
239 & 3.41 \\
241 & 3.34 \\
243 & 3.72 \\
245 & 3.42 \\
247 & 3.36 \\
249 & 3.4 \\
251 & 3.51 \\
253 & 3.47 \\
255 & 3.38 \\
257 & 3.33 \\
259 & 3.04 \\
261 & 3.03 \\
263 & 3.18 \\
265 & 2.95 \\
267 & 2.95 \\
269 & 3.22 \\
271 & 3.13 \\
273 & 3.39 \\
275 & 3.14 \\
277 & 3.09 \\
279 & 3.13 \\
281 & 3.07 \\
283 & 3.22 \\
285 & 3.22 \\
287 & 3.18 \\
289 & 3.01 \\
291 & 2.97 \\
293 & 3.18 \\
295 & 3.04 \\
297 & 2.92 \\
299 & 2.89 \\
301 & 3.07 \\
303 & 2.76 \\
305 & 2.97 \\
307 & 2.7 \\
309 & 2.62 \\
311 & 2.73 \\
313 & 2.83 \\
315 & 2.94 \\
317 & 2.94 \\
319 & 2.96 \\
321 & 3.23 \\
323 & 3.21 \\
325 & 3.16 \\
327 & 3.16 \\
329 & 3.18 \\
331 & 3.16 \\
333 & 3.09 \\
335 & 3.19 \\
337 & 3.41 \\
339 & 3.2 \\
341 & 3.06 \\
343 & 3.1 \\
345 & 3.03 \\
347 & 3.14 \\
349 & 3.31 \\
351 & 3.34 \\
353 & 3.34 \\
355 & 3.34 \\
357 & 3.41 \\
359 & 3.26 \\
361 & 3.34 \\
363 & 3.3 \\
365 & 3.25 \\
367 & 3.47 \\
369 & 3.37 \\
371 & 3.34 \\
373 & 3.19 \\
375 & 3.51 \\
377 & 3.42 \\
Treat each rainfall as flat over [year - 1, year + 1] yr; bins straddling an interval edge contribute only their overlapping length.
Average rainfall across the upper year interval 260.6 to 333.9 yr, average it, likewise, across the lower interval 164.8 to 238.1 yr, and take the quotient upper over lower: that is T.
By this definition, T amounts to 0.8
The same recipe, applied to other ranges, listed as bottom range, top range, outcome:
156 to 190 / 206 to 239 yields 0.90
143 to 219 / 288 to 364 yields 0.80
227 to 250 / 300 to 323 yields 0.86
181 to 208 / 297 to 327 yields 0.76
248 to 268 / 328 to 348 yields 0.98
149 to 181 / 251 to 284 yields 0.82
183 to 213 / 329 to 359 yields 0.84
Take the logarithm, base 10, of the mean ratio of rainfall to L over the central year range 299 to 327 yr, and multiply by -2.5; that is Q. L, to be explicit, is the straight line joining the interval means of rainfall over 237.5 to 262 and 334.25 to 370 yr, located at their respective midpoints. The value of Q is 0.13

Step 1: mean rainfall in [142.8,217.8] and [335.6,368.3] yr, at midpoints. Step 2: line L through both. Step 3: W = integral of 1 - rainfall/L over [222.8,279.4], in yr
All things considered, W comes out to 5.0 yr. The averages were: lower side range 3.86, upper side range 3.27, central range 3.3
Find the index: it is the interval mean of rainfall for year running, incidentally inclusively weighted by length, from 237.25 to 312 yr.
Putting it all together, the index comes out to 3.14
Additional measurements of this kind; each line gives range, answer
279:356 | 3.08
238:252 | 3.45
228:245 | 3.38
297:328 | 2.94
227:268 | 3.31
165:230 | 3.71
